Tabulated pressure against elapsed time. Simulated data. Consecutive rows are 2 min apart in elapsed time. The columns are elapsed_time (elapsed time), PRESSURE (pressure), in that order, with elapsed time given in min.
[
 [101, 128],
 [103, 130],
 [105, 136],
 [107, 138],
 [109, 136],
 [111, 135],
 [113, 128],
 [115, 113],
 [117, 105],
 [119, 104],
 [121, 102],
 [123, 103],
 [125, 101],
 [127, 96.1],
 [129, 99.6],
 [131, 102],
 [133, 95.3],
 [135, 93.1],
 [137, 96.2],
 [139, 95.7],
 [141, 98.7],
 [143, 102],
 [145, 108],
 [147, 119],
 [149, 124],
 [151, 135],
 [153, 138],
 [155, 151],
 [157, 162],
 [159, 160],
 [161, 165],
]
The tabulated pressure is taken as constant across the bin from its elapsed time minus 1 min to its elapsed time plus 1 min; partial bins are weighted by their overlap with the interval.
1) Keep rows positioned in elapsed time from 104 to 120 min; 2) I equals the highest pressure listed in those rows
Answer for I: 138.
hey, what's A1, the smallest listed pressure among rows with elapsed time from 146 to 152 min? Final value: 119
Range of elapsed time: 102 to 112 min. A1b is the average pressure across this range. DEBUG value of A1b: 135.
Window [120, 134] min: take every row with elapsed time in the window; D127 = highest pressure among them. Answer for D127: 103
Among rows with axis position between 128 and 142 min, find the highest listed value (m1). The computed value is 102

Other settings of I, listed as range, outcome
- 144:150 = 124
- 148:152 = 135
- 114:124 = 113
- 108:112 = 136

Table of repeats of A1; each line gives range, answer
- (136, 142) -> 95.7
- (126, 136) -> 93.1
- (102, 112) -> 130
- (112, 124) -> 102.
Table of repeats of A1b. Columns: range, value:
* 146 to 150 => 122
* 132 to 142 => 95.8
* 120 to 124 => 102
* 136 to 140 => 96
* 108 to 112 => 136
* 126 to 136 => 97.2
